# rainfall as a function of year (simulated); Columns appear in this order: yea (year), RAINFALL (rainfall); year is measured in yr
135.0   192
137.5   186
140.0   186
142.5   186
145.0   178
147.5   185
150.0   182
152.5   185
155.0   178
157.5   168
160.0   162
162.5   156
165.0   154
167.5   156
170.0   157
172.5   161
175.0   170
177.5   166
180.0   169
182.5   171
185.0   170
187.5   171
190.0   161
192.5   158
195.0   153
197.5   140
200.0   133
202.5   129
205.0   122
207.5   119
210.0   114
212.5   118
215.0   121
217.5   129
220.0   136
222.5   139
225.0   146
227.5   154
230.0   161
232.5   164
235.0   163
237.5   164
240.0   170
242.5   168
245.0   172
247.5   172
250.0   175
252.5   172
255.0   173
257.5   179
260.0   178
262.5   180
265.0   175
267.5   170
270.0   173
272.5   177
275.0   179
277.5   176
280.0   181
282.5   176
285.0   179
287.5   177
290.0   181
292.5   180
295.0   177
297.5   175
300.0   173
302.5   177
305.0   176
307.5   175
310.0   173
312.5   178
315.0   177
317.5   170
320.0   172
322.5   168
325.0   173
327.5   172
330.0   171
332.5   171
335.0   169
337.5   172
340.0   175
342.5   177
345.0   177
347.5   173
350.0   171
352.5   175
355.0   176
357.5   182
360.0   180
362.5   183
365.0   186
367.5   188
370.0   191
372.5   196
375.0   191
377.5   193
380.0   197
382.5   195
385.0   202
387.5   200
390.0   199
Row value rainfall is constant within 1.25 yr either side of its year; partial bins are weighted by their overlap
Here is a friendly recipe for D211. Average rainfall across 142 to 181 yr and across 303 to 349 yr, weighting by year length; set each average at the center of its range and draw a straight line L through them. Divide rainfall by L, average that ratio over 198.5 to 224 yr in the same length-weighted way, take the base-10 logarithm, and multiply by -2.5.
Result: 0.325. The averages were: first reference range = 169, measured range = 126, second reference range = 173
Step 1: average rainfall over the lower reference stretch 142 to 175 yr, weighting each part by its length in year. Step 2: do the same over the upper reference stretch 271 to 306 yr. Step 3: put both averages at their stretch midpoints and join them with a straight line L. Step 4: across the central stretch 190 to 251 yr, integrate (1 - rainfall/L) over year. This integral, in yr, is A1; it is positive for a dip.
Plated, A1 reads 9.3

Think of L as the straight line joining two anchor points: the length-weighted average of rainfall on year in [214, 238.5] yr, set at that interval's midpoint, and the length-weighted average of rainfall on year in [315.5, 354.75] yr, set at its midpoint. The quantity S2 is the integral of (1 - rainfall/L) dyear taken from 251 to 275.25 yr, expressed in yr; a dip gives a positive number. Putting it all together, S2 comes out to -3.0 yr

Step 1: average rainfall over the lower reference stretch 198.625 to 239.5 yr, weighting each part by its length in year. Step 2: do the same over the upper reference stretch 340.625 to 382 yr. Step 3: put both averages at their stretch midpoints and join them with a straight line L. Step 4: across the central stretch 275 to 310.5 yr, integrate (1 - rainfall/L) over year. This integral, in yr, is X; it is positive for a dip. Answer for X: -3.3 yr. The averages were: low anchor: 139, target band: 177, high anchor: 184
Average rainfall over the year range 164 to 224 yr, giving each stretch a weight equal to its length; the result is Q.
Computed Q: 147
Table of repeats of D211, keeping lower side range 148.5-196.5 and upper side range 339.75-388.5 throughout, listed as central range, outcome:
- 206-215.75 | 0.395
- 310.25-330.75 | 0.051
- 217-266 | 0.058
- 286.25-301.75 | 0.007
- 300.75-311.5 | 0.026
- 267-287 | -0.001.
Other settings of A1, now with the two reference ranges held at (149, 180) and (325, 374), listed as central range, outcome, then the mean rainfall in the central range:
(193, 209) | 3.32 yr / 134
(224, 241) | 1.02 yr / 160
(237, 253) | 0.07 yr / 171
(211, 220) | 2.40 yr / 124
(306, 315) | 0.00 yr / 176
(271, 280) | -0.23 yr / 178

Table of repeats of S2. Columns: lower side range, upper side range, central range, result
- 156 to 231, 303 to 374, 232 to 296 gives -4.71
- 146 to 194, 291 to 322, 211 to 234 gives 3.99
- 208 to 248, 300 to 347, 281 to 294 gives -1.15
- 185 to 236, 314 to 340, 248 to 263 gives -2.17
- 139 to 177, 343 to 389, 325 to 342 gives 1.10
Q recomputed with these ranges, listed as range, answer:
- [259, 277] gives 176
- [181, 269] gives 155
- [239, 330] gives 175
